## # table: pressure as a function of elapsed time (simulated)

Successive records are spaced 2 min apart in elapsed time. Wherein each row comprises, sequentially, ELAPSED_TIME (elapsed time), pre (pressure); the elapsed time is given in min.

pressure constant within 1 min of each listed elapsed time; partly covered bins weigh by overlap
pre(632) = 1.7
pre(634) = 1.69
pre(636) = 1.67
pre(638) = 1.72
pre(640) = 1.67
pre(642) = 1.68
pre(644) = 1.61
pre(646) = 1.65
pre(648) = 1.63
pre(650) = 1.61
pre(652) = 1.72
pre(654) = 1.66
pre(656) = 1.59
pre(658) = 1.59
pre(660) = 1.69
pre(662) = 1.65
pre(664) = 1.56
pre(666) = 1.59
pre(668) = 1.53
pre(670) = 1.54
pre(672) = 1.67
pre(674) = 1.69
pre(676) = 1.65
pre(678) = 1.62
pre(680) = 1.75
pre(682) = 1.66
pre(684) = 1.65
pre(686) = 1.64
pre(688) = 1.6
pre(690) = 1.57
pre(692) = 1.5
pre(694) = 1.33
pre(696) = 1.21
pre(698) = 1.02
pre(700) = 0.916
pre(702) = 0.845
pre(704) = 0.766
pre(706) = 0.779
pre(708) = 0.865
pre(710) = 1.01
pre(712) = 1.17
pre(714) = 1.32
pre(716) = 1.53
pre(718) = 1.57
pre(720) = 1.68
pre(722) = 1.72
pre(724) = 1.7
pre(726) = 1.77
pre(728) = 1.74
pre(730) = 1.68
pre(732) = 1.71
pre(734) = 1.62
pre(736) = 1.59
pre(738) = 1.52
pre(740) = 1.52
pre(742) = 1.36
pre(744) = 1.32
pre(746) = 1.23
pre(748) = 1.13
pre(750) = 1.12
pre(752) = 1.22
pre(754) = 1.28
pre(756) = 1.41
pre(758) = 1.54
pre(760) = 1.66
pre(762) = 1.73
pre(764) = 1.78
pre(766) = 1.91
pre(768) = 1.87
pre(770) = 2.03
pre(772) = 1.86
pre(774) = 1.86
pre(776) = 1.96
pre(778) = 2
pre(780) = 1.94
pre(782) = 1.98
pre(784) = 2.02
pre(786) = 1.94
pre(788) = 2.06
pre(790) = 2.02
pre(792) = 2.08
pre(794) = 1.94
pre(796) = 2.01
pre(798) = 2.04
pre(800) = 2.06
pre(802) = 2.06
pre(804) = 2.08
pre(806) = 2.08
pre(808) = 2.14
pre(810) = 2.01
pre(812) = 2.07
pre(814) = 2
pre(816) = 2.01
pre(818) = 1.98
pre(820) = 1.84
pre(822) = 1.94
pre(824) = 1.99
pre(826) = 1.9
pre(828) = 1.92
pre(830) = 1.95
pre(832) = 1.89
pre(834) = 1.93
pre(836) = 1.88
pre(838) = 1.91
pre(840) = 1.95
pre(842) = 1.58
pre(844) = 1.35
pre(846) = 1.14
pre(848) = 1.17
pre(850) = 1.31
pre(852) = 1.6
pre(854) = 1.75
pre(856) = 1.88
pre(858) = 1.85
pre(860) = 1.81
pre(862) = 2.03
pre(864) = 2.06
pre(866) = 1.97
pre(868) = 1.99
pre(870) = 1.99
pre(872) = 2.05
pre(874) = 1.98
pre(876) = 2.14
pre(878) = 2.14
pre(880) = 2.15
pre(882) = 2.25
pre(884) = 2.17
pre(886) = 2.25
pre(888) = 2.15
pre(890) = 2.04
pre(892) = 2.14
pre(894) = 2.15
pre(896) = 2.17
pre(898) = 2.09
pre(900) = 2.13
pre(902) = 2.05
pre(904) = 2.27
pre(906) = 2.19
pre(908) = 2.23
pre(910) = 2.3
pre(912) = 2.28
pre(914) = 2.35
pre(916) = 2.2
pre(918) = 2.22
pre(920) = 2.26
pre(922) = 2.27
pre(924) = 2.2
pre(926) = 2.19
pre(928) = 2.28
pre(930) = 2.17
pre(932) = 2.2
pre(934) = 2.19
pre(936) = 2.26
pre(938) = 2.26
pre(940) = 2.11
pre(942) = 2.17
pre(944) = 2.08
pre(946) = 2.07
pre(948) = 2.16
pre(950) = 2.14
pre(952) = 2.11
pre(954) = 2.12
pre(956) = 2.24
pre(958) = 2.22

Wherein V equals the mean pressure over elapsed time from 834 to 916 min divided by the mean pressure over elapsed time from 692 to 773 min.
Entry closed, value 1.4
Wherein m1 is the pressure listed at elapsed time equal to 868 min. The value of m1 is 1.99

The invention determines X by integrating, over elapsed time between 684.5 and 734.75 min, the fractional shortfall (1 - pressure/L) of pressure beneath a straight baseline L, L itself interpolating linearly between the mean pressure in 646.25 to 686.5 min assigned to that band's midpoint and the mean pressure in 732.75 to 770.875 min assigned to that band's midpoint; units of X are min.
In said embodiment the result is 6.4 min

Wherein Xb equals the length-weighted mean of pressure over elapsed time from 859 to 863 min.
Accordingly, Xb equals 1.92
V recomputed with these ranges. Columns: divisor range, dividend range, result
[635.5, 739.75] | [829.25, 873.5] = 1.18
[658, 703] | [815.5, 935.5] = 1.34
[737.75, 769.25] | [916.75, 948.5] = 1.48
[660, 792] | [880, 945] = 1.41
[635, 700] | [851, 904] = 1.29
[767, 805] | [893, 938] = 1.11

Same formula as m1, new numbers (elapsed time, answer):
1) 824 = 1.99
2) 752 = 1.22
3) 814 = 2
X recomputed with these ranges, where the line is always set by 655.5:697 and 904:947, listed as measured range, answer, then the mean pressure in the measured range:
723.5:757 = 5.4 min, 1.46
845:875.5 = 4.1 min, 1.78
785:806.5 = -1.7 min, 2.03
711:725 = 1.4 min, 1.53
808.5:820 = -0.4 min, 2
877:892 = -0.4 min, 2.16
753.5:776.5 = 0.8 min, 1.75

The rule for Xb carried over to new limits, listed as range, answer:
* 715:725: 1.64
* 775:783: 1.97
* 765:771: 1.94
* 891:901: 2.14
